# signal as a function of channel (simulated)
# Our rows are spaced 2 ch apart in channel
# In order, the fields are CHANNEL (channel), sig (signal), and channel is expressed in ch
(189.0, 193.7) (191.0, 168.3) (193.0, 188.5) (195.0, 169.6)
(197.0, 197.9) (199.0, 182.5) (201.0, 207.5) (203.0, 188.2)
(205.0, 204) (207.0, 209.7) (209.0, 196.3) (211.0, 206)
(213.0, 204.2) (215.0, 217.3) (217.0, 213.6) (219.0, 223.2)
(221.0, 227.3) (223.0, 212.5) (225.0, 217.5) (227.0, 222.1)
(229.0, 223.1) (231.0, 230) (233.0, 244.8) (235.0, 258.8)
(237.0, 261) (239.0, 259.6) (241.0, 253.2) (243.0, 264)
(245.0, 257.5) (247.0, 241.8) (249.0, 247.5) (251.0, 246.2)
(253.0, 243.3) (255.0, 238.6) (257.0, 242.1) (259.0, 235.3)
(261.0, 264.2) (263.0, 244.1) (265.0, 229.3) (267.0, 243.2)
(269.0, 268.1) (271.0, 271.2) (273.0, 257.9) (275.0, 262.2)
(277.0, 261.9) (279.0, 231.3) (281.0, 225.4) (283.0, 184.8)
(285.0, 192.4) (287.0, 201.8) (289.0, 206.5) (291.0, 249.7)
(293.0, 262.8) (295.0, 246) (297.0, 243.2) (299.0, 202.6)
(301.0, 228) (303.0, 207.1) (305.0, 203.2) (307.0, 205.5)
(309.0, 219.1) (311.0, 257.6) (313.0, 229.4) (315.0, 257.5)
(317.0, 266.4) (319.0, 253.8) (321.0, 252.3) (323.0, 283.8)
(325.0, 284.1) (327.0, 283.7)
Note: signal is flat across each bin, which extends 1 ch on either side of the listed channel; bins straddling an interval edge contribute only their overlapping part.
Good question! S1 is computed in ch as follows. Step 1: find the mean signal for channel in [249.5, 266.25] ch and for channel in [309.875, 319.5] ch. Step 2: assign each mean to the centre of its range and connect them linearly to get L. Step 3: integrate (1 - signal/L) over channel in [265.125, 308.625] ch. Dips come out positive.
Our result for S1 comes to 2.9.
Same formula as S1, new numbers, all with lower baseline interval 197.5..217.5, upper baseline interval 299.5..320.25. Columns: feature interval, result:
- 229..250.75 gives -3.9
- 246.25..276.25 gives -4.3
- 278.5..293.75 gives 0.5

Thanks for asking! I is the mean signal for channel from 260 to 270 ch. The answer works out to 250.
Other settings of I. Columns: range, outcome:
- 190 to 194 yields 178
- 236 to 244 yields 259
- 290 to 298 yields 250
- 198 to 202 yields 195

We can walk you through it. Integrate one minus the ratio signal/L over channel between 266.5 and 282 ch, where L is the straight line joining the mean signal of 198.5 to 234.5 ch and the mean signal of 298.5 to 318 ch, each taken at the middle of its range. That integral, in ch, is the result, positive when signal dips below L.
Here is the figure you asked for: -2.09 ch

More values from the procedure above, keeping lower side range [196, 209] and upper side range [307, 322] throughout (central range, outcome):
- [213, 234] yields -1.5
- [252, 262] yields -1.1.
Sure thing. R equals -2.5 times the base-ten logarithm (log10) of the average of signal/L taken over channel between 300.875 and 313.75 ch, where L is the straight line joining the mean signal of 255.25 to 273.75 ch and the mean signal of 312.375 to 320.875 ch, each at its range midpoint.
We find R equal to 0.14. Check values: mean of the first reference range 250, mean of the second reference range 253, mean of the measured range 221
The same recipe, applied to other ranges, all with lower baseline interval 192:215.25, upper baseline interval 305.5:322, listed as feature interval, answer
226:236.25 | -0.14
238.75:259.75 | -0.15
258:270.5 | -0.12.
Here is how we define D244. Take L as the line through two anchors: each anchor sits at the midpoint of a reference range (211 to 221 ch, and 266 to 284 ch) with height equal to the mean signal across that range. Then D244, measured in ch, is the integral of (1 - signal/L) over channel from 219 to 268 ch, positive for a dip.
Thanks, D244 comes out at -2.7 ch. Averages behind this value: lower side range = 215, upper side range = 245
